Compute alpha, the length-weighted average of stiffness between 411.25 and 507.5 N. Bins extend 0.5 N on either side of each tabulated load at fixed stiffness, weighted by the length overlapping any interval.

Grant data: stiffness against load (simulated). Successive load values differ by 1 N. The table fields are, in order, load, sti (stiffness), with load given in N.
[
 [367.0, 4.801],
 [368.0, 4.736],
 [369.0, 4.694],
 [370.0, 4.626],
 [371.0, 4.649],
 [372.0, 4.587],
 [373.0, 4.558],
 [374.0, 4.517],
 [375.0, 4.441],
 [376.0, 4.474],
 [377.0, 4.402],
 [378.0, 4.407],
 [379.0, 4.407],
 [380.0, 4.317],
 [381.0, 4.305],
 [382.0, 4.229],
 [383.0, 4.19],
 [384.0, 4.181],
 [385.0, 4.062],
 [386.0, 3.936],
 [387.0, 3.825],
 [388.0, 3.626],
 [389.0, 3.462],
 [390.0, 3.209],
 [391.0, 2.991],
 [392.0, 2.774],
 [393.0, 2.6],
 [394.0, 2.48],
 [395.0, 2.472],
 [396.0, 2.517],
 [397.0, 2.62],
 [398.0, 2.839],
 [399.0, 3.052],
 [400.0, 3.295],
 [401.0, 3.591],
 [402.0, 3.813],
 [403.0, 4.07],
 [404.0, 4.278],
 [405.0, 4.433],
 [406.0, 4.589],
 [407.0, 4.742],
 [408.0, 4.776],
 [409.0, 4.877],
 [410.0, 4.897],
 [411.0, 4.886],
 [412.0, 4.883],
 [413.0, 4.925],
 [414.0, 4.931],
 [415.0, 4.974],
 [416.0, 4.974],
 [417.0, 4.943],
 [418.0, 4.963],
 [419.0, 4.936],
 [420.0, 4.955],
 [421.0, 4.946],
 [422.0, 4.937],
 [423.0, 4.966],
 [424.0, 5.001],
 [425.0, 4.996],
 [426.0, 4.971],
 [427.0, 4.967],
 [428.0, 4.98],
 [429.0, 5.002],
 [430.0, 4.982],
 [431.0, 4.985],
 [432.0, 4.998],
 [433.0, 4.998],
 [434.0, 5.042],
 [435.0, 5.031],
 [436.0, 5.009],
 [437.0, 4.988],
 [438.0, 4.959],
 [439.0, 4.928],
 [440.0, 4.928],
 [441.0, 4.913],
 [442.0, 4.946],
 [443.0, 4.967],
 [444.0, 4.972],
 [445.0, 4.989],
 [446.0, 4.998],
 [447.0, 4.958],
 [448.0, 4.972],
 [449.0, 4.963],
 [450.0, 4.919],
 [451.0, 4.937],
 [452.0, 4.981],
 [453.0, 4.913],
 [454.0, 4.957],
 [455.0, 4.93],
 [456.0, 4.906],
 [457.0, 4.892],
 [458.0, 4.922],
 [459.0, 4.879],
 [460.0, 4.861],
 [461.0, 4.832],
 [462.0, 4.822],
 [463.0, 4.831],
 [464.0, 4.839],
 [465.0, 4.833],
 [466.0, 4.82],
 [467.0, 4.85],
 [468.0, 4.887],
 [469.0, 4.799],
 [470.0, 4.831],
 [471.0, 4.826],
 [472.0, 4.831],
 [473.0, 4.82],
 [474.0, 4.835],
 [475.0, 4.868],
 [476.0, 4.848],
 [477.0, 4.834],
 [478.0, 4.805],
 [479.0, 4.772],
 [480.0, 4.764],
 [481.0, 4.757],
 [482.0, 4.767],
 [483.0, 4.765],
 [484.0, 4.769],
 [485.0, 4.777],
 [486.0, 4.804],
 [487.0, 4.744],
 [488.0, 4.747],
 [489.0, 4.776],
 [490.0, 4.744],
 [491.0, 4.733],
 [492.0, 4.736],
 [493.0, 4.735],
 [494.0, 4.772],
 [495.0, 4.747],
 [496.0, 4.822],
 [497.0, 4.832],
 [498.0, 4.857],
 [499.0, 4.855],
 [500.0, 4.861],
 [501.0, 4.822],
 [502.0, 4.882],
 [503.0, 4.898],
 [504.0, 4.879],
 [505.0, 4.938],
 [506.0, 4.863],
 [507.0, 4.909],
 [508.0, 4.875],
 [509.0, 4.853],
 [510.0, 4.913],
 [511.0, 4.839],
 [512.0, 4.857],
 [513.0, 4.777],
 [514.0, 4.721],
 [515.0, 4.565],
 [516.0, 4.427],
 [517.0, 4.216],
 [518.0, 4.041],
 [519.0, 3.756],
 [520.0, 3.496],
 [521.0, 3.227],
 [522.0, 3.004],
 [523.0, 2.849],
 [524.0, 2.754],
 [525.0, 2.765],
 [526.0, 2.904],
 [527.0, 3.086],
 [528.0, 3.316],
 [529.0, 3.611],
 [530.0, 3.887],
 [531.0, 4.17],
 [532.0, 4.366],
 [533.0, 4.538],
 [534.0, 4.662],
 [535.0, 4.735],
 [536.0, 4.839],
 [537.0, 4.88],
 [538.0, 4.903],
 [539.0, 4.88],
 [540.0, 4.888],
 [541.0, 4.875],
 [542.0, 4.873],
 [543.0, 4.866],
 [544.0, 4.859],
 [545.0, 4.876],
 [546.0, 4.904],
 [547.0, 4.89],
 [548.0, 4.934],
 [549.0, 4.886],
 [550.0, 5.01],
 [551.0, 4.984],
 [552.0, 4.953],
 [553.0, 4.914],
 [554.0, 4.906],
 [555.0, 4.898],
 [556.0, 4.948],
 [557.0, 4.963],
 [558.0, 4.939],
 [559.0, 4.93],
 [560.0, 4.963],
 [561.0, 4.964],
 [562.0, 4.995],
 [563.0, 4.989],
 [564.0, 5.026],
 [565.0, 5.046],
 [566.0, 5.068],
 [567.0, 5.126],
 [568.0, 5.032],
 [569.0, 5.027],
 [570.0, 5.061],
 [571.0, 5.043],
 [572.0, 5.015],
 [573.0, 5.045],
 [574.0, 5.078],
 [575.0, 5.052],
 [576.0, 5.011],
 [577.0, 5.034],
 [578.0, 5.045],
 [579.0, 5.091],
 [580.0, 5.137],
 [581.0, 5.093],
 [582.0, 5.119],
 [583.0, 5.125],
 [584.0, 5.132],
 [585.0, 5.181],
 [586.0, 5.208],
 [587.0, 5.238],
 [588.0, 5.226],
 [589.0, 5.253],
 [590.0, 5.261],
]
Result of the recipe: 4.89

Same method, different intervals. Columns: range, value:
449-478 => 4.87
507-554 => 4.37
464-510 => 4.82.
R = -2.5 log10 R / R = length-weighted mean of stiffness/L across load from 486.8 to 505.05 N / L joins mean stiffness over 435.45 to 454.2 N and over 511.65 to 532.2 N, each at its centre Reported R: -0.16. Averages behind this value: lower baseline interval 4.96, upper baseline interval 3.74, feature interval 4.81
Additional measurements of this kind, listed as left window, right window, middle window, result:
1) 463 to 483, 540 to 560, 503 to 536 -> 0.177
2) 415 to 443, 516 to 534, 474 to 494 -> -0.146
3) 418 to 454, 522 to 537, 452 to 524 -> -0.093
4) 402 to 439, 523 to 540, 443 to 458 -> -0.071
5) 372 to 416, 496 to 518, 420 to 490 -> -0.114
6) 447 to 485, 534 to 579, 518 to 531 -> 0.437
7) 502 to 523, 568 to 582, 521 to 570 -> 0.053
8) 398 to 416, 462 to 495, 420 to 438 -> -0.109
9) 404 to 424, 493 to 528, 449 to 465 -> -0.064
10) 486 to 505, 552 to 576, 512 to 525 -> 0.264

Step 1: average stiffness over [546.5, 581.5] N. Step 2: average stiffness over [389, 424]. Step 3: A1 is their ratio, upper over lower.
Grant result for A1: 1.22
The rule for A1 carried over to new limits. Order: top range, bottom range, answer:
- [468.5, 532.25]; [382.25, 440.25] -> 1.03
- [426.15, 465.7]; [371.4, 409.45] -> 1.29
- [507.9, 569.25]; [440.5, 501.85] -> 0.93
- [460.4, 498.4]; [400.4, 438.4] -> 1.00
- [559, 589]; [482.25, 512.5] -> 1.05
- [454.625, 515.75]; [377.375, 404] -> 1.37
